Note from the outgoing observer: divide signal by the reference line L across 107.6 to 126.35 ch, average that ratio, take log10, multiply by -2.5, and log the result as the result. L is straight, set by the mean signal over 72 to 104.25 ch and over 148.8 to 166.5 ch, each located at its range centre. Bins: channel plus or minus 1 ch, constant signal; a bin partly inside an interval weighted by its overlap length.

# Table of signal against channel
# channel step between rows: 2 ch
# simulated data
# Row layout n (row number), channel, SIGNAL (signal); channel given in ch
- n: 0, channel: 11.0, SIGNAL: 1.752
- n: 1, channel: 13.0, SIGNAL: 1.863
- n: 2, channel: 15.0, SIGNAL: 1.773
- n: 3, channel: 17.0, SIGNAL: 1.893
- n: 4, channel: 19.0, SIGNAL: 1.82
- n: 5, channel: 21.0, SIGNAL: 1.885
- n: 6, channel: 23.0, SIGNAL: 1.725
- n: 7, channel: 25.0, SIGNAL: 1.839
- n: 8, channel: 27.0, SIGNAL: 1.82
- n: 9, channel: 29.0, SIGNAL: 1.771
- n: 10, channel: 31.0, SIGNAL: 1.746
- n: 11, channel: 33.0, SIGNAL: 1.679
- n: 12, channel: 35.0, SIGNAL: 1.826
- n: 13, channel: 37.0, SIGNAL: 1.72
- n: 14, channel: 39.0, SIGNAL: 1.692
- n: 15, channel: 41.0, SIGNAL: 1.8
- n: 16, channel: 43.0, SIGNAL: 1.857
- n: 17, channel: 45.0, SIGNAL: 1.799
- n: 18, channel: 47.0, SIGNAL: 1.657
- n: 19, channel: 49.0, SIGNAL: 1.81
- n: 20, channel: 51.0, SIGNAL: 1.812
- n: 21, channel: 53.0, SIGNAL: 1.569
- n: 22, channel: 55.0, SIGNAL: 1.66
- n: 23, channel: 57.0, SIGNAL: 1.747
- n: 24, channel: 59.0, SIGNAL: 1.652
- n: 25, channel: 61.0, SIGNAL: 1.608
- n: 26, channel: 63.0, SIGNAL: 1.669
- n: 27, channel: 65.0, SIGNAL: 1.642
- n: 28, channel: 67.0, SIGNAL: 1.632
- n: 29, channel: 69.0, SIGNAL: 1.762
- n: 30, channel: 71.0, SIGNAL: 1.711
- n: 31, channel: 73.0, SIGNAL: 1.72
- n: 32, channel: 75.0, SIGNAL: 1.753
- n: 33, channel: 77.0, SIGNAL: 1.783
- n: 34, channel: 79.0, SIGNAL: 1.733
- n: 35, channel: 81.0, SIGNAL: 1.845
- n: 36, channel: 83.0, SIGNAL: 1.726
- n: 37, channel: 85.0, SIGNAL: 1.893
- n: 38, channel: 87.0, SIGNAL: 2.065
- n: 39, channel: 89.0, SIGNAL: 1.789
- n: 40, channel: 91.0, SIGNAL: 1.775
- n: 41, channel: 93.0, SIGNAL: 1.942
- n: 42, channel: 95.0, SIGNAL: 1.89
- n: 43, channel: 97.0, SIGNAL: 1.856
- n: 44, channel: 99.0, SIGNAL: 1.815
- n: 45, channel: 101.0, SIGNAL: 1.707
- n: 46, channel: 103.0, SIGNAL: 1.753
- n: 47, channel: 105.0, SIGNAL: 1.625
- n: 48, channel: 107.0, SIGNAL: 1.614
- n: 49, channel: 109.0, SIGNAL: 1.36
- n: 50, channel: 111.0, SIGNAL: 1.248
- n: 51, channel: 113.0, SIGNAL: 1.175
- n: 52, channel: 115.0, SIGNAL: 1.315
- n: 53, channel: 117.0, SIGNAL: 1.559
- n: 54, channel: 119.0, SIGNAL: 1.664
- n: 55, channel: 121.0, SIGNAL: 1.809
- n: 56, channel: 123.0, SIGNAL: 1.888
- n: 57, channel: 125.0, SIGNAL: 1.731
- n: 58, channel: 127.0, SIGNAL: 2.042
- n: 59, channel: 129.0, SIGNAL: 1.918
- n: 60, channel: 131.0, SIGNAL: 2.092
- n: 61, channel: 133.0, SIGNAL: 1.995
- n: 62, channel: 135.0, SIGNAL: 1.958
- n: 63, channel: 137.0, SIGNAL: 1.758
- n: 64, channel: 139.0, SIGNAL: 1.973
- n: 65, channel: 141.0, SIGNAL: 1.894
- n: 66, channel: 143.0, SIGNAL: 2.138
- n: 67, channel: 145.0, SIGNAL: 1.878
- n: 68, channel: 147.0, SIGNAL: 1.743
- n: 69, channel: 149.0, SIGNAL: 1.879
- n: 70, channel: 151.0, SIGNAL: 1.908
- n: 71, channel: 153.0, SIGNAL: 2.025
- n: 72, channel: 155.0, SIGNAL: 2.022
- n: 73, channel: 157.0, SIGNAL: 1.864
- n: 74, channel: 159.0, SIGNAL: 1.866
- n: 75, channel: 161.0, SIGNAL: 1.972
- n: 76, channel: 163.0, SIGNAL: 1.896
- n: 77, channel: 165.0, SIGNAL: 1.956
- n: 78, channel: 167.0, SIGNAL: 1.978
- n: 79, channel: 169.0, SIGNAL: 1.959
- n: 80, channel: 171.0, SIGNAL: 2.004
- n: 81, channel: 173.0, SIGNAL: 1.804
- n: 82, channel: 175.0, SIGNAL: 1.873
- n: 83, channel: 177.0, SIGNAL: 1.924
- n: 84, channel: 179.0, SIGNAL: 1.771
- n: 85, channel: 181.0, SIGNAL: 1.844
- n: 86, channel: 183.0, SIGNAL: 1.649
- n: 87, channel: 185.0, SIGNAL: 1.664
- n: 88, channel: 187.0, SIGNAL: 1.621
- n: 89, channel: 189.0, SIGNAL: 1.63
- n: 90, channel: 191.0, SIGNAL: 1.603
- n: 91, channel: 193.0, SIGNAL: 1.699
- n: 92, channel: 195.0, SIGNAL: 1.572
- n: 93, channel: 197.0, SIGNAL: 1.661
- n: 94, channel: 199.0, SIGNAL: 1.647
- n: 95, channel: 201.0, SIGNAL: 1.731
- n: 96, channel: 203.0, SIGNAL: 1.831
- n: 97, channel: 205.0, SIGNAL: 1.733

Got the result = 0.21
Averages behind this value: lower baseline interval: 1.81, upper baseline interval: 1.94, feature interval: 1.54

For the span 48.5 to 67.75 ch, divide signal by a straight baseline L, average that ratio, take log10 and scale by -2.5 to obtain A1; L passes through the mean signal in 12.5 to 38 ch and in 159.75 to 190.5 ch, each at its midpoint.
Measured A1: 0.08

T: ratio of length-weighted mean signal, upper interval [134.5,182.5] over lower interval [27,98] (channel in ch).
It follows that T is 1.1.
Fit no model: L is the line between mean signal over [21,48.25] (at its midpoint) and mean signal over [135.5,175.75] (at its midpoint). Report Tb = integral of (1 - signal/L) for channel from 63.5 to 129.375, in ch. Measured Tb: 4.6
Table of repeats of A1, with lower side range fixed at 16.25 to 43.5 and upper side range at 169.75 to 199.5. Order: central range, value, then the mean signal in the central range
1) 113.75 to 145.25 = -0.06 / 1.84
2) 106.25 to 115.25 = 0.30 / 1.34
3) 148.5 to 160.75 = -0.11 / 1.93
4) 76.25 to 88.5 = -0.04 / 1.84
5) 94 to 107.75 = 0.01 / 1.75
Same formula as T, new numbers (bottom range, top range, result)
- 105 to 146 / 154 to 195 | 1.04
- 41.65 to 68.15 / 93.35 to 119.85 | 0.93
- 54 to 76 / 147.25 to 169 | 1.14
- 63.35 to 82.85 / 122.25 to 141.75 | 1.11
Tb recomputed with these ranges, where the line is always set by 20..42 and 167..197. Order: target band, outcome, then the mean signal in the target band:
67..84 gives 0.2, 1.75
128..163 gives -3.3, 1.93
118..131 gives -0.7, 1.86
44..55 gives 0.3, 1.72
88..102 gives -0.4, 1.82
